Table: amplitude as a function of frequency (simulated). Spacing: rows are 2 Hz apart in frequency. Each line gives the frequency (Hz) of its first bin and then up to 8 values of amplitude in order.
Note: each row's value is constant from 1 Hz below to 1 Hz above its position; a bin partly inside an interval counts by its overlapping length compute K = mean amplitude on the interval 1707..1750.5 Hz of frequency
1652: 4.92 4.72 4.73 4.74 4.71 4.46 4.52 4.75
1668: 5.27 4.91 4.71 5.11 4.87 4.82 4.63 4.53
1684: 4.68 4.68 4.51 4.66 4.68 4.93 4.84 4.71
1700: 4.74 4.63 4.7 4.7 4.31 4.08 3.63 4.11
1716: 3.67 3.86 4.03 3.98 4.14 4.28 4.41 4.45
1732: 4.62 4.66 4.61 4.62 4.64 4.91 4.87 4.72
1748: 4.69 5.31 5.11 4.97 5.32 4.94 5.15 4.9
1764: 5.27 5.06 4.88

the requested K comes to 4.38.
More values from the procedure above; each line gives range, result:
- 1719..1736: 4.34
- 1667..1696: 4.79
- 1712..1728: 4.01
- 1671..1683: 4.78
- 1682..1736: 4.42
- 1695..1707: 4.72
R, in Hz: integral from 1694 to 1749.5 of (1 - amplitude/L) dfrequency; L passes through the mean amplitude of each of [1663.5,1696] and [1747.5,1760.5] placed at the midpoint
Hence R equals 5.6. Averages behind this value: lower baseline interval 4.77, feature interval 4.45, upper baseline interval 5.08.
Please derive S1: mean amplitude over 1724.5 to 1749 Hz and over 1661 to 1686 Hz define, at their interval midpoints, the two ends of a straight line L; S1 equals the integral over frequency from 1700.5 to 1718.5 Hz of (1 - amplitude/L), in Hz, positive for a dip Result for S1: 1.8 Hz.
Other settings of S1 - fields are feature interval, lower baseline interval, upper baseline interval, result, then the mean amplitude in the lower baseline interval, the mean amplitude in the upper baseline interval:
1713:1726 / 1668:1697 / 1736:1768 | 2.35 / 4.77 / 4.95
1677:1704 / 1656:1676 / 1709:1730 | -1.51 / 4.8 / 4.04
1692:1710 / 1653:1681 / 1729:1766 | 0.61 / 4.78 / 4.88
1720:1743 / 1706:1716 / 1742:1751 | 0.43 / 4.06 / 4.9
